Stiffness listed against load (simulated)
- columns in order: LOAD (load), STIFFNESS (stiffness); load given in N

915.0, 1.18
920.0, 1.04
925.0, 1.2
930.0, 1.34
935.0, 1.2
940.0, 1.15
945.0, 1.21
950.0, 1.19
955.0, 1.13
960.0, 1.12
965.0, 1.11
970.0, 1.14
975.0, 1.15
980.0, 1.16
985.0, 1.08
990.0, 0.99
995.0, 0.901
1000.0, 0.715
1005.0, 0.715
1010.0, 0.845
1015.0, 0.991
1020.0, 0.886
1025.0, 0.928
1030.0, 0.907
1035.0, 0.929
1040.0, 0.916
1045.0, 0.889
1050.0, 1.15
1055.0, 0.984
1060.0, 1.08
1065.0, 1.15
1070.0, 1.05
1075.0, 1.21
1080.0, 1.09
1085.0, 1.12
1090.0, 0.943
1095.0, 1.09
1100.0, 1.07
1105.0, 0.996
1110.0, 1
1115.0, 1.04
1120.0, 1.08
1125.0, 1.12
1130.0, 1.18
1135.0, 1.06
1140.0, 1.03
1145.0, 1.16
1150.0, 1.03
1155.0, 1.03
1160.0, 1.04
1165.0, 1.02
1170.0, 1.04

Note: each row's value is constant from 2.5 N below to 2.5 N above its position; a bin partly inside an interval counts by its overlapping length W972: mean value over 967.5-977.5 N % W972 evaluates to 1.15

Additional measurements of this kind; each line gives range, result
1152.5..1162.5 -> 1.04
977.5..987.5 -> 1.12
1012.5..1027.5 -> 0.935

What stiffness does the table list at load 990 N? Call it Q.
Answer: 0.99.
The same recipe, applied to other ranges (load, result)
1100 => 1.07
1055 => 0.984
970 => 1.14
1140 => 1.03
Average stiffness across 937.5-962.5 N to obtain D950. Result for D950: 1.16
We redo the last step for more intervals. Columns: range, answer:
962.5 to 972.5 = 1.12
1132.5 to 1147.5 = 1.08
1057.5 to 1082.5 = 1.12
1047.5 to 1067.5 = 1.09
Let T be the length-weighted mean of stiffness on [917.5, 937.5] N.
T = 1.19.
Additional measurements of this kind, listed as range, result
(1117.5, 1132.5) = 1.13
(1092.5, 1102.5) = 1.08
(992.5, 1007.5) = 0.777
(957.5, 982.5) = 1.14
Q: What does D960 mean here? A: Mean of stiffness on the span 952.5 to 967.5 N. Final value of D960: 1.12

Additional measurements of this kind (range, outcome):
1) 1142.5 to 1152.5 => 1.09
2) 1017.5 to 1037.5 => 0.912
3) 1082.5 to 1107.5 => 1.04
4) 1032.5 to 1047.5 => 0.911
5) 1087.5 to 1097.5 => 1.02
